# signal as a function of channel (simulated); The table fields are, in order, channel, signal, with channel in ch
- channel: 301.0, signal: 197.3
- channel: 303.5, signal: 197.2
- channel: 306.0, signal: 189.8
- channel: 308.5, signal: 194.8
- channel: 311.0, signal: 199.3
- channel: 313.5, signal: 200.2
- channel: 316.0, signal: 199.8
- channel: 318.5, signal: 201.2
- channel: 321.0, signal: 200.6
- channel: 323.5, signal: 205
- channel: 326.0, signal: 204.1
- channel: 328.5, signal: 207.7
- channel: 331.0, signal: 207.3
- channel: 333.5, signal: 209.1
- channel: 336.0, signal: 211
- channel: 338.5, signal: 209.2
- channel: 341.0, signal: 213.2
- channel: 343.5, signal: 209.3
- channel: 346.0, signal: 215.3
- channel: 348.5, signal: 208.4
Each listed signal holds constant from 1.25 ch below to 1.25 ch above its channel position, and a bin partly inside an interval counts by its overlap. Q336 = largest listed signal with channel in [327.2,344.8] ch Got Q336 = 213.2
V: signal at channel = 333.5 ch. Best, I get 209.1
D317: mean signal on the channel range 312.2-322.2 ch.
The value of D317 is 200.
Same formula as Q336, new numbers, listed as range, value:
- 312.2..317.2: 200.2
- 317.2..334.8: 209.1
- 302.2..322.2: 201.2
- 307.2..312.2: 199.3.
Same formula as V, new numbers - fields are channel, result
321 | 200.6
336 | 211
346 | 215.3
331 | 207.3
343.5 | 209.3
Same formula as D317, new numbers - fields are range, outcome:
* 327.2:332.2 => 207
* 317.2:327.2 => 203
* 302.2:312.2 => 195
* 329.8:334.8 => 208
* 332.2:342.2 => 211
